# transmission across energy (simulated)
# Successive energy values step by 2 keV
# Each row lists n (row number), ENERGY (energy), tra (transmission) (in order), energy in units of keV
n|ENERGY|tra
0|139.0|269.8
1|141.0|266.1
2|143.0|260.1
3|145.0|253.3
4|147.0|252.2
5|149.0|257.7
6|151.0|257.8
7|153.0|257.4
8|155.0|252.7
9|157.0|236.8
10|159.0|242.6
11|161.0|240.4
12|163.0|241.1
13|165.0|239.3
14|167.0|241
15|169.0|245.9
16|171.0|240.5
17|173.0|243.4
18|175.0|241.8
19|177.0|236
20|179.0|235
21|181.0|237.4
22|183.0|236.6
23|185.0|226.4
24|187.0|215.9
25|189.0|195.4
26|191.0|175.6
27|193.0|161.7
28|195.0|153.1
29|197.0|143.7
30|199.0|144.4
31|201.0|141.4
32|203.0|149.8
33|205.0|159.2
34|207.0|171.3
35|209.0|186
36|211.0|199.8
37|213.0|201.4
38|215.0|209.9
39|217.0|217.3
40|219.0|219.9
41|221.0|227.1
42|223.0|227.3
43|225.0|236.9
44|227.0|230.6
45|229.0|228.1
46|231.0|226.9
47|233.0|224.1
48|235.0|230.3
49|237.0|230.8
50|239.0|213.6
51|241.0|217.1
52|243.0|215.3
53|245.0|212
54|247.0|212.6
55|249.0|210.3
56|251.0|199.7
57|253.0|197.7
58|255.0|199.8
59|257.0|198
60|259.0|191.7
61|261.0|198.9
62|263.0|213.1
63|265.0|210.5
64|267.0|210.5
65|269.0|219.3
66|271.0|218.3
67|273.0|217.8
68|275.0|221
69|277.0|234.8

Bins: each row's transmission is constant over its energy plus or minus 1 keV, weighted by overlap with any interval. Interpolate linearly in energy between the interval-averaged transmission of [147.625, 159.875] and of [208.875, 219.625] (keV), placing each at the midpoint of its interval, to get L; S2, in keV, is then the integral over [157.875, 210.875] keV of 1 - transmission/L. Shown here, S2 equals 5.6 keV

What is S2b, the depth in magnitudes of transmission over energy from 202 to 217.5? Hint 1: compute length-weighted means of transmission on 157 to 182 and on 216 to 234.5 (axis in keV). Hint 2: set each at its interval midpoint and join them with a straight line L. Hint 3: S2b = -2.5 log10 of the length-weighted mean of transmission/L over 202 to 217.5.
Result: 0.232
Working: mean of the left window 240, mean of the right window 227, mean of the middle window 186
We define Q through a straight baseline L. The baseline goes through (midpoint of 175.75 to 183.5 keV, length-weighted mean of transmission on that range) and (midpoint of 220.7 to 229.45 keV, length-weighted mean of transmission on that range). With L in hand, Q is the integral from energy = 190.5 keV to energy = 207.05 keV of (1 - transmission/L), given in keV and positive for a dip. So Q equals 5.6 keV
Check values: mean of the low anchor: 236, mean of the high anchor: 230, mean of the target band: 154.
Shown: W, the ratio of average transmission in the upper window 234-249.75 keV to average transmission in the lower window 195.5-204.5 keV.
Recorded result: 1.49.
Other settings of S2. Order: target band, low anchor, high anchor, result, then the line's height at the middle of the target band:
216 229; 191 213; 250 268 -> -3.6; 177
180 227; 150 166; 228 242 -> 7.9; 233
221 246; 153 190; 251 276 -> -0.8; 217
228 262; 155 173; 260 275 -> 1.1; 219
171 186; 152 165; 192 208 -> -2.7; 201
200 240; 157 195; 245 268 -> 1.3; 214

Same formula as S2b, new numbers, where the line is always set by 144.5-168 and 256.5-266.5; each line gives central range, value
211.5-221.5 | 0.041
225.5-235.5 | -0.059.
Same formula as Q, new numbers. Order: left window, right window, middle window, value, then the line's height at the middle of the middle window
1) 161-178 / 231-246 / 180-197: 2.8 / 236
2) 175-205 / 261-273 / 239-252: -0.3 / 207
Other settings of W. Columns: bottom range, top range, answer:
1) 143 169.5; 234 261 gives 0.84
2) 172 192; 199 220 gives 0.82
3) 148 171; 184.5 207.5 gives 0.68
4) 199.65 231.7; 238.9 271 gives 1.03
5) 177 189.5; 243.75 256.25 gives 0.91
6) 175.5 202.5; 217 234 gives 1.18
